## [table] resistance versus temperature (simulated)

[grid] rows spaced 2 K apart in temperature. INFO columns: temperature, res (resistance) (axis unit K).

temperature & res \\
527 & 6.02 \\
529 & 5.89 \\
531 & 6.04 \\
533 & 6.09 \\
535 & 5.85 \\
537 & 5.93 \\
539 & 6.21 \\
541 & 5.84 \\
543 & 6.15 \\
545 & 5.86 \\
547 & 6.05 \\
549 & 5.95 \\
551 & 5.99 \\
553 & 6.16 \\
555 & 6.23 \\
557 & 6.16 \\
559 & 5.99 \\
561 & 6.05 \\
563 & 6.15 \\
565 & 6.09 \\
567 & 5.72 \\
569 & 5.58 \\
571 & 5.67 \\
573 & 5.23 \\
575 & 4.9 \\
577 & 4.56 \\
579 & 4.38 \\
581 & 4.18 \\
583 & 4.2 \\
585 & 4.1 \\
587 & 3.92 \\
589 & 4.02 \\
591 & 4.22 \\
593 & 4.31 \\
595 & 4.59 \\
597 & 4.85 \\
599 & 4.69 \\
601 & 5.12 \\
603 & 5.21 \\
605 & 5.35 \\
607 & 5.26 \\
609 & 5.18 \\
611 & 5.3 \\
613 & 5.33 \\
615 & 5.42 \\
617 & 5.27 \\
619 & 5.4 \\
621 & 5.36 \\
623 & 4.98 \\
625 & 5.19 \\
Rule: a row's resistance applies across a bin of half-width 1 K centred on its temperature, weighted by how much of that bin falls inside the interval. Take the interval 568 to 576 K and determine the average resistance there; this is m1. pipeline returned 5.35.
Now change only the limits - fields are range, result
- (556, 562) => 6.07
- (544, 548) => 5.96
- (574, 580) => 4.61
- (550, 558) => 6.13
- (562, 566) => 6.12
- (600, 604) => 5.17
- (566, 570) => 5.65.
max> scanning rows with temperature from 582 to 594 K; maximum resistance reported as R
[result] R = 4.31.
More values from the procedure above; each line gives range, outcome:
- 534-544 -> 6.21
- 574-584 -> 4.9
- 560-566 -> 6.15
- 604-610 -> 5.35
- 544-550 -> 6.05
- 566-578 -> 5.72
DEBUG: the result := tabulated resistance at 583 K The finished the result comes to 4.2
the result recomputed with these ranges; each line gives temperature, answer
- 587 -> 3.92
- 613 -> 5.33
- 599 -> 4.69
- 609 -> 5.18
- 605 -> 5.35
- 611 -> 5.3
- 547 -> 6.05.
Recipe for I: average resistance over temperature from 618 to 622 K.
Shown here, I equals 5.38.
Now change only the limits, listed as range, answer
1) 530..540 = 6.02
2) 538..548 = 6.02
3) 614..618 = 5.34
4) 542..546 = 6.01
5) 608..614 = 5.27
